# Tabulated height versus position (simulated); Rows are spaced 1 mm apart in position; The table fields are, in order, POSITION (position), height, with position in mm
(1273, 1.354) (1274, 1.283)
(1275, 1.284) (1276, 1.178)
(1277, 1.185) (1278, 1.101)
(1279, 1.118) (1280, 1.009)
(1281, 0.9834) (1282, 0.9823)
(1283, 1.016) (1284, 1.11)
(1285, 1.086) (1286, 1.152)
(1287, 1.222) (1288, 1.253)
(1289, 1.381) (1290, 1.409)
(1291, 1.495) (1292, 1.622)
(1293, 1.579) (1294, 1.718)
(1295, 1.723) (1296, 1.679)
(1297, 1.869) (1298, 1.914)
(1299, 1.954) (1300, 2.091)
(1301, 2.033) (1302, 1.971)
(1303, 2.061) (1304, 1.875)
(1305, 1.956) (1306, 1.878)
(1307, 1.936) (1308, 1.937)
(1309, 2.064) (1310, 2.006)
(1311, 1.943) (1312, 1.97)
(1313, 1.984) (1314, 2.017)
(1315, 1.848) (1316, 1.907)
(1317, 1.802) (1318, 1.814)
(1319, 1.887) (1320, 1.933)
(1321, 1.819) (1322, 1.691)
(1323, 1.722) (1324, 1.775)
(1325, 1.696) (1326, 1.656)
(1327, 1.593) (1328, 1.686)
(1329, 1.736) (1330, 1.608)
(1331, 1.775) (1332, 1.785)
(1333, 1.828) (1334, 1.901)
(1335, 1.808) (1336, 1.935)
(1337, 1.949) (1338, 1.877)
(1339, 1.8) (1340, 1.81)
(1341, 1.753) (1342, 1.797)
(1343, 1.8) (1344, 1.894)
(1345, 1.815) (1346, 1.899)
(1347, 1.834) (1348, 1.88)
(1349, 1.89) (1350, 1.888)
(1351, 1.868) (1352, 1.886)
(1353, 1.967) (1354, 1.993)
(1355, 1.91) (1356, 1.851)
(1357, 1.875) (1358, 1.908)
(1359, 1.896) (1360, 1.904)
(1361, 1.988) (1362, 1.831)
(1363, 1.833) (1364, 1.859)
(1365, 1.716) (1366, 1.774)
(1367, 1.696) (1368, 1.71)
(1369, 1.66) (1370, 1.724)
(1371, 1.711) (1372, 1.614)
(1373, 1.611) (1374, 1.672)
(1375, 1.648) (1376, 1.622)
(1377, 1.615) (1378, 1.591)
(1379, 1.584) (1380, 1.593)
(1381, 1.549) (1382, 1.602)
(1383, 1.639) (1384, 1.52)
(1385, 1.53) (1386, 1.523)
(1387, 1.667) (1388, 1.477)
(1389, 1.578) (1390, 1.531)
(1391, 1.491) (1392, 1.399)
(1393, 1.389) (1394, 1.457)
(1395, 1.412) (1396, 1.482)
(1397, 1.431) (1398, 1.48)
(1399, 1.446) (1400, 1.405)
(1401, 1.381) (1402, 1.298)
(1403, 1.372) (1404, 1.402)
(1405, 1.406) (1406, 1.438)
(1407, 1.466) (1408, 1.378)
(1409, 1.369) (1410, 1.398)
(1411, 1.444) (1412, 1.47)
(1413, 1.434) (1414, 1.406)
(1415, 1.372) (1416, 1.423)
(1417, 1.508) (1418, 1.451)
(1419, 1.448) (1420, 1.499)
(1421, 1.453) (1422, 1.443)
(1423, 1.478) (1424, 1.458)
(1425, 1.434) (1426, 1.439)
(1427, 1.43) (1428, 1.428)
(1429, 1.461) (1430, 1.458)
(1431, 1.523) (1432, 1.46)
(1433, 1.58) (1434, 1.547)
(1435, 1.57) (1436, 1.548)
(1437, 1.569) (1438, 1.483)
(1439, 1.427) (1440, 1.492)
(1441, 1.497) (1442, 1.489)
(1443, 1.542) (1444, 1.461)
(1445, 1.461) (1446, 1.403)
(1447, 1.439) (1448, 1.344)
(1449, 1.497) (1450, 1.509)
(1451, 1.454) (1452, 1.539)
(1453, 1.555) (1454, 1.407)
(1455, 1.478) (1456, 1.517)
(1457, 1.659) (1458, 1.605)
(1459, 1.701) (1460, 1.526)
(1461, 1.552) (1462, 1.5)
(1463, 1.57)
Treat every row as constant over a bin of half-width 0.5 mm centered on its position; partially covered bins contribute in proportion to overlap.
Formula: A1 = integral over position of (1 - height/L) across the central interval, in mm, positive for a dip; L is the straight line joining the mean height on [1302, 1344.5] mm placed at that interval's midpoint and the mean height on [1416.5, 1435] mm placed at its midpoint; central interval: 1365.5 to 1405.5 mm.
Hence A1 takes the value 2.0 mm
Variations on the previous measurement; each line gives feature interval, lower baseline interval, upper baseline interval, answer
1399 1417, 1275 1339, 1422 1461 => 1.5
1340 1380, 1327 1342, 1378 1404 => -3.2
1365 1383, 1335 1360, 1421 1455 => 1.1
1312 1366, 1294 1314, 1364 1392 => -1.7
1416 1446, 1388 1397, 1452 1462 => 0.7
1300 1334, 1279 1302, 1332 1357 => -4.1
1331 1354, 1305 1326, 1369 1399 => -1.4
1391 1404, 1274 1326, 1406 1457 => 0.8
